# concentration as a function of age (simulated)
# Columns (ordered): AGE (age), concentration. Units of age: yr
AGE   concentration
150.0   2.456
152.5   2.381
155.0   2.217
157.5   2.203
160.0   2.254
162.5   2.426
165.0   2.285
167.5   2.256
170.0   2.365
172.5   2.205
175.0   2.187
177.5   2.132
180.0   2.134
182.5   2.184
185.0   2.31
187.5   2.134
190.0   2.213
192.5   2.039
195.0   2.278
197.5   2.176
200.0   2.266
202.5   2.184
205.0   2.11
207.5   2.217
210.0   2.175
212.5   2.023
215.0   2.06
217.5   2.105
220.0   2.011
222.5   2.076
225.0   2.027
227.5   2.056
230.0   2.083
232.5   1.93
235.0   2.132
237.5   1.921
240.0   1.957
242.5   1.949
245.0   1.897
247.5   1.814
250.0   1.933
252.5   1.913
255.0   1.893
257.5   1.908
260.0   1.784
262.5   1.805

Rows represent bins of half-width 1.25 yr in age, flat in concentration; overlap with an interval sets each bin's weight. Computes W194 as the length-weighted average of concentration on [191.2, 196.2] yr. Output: 2.16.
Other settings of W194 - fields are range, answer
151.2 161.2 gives 2.26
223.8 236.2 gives 2.05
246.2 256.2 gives 1.89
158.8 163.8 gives 2.34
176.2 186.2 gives 2.19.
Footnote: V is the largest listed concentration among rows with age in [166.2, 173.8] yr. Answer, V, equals 2.365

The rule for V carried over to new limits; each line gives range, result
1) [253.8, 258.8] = 1.908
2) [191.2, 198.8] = 2.278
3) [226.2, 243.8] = 2.132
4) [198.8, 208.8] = 2.266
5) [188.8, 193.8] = 2.213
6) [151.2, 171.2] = 2.426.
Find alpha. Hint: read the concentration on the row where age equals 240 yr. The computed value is 1.957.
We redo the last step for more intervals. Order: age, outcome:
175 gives 2.187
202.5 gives 2.184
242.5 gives 1.949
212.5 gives 2.023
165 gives 2.285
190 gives 2.213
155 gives 2.217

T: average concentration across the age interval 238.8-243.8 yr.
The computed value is 1.95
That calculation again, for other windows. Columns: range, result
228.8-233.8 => 2.01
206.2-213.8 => 2.14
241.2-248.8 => 1.89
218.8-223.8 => 2.04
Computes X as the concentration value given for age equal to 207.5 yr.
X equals 2.217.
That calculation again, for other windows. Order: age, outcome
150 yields 2.456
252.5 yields 1.913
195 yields 2.278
